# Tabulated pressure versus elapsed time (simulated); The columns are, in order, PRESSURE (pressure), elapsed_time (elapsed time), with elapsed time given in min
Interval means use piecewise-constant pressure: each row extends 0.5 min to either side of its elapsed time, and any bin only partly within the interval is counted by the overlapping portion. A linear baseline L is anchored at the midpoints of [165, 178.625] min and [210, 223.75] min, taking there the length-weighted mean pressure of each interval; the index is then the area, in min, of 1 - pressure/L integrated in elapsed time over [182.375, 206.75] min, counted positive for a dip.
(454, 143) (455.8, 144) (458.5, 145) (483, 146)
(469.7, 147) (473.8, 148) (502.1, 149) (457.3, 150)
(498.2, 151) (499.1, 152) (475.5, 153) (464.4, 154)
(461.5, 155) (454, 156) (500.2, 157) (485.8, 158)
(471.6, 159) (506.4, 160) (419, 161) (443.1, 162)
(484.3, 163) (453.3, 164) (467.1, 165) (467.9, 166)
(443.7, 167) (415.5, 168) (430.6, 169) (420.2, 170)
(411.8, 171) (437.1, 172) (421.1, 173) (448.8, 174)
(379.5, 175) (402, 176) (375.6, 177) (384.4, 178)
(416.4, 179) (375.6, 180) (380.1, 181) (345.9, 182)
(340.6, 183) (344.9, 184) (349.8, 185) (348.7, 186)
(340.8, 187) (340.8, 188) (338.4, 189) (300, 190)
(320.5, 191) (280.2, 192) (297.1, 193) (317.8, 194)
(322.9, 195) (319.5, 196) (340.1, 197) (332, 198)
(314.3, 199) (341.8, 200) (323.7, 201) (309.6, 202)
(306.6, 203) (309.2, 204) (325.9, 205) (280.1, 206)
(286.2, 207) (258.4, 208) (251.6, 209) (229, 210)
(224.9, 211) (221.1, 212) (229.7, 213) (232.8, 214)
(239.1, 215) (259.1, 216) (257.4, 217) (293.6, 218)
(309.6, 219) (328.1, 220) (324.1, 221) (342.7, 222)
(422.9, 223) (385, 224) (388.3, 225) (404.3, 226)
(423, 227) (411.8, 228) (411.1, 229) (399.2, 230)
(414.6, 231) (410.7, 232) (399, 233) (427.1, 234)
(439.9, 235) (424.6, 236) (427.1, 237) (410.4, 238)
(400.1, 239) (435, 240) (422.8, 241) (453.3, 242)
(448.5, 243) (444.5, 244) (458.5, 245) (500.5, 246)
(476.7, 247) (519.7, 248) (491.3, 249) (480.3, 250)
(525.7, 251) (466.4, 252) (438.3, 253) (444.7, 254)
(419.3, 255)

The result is 1.9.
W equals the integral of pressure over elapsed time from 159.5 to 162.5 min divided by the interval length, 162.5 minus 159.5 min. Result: 456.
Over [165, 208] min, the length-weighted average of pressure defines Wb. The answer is 357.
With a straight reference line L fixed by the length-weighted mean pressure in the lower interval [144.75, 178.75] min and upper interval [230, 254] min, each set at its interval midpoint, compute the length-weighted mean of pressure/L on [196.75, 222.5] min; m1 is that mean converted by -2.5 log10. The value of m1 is 0.49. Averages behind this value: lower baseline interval 452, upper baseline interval 447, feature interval 287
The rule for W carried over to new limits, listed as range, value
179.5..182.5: 367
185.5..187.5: 345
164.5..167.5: 460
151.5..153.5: 487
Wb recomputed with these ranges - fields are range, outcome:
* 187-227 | 307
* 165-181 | 416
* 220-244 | 409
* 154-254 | 382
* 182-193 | 330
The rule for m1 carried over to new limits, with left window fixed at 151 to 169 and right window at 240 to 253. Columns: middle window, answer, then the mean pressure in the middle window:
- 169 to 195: 0.27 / 365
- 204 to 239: 0.36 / 338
